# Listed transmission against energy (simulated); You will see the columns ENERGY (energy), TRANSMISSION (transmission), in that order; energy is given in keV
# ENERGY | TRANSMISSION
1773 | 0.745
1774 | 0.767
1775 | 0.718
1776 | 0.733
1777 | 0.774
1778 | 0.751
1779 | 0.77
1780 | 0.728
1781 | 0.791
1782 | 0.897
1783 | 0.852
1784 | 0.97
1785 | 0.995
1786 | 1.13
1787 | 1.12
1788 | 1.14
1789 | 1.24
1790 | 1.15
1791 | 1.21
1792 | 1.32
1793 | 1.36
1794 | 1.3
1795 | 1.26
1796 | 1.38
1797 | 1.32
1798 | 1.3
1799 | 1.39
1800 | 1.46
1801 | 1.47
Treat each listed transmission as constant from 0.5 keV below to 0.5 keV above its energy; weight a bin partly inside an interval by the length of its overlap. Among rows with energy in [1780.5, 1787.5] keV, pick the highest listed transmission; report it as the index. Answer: 1.13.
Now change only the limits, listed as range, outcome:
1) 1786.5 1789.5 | 1.24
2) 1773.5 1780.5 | 0.774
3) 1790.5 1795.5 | 1.36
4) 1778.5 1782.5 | 0.897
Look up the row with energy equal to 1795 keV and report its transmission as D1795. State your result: 1.26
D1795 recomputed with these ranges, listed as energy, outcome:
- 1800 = 1.46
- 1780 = 0.728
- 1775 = 0.718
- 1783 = 0.852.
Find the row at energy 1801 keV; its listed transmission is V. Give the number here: 1.47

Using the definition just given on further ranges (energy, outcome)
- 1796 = 1.38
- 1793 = 1.36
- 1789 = 1.24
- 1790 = 1.15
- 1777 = 0.774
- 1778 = 0.751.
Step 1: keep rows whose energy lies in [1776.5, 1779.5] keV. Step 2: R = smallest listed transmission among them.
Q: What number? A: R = 0.751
